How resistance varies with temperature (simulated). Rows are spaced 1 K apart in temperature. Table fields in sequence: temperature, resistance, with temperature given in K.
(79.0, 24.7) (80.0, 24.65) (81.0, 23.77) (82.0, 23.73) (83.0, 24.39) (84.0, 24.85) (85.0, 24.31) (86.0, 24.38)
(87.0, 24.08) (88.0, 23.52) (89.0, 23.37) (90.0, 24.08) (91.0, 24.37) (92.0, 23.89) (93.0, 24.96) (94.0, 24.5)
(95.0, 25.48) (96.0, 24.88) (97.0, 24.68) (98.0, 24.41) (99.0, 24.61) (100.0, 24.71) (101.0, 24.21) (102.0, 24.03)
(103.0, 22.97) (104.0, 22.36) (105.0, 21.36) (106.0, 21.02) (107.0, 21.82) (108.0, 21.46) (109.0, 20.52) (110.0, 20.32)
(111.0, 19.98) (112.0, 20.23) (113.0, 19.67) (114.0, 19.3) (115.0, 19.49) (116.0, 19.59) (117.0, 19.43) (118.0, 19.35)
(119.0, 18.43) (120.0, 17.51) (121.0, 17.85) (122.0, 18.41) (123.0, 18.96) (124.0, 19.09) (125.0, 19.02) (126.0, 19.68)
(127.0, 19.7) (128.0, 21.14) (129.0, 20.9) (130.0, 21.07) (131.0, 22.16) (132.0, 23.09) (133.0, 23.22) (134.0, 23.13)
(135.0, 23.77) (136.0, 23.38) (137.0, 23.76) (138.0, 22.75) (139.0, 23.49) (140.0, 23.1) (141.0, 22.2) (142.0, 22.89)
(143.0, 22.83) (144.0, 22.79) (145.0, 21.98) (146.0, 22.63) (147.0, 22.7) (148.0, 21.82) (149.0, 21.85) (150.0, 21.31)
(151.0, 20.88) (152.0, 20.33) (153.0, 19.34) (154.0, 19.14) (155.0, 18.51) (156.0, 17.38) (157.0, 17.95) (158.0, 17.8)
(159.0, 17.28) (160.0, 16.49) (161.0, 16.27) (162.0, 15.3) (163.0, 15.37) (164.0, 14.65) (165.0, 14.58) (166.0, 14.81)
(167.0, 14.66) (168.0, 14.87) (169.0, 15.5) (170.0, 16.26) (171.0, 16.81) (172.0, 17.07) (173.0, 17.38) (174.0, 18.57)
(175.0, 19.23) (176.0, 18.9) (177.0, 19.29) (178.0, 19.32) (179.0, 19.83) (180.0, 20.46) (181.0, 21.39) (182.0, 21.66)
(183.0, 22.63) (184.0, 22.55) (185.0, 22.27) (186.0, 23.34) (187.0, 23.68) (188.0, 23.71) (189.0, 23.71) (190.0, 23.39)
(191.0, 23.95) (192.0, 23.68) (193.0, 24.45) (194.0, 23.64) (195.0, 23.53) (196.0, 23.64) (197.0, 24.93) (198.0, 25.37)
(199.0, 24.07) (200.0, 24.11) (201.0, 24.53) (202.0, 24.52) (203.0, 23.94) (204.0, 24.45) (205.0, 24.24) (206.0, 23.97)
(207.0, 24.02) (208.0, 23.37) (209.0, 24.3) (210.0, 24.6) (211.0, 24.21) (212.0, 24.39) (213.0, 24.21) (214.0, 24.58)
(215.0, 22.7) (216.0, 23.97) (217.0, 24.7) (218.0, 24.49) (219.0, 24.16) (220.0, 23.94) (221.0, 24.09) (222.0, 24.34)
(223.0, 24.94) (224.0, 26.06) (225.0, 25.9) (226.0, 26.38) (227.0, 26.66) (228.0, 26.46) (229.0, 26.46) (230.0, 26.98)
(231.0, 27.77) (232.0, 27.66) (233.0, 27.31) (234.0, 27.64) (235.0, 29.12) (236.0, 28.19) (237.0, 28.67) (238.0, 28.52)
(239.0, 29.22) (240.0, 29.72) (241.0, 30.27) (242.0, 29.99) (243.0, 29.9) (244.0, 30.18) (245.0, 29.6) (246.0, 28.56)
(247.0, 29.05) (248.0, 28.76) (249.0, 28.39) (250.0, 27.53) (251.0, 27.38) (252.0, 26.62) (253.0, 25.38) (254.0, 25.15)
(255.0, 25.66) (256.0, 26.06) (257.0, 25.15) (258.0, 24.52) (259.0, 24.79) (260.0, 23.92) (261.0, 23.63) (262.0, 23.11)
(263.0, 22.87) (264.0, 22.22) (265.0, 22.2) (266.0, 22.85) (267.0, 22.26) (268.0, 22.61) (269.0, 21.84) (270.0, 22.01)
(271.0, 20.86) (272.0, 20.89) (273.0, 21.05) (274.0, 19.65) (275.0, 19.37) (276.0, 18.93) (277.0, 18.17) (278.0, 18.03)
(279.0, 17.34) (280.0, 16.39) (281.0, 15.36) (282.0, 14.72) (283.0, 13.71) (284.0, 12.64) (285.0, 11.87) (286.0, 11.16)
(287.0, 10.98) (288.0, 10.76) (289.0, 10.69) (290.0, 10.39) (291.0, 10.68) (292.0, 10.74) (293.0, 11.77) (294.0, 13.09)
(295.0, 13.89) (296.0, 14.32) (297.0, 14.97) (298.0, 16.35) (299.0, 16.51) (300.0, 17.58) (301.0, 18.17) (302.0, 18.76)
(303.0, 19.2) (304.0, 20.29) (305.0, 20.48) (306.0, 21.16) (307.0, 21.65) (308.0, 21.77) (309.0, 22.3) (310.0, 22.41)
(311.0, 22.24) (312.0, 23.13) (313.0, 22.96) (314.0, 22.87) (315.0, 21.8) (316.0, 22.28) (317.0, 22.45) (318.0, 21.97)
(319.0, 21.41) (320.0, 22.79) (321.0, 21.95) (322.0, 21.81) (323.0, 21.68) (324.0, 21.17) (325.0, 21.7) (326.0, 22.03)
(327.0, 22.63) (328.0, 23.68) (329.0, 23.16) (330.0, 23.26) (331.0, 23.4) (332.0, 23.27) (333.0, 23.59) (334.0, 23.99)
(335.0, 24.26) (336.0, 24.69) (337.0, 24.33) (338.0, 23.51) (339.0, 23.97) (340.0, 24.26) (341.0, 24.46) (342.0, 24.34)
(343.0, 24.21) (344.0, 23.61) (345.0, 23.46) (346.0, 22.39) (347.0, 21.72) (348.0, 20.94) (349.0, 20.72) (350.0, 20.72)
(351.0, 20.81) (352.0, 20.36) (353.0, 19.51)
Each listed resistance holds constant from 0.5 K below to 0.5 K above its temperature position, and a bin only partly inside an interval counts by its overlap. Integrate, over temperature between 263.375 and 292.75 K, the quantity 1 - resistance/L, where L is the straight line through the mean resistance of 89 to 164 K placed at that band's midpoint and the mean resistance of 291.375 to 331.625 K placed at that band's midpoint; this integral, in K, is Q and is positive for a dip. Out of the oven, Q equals 4.96 K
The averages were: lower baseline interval 21.1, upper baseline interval 20.1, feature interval 16.9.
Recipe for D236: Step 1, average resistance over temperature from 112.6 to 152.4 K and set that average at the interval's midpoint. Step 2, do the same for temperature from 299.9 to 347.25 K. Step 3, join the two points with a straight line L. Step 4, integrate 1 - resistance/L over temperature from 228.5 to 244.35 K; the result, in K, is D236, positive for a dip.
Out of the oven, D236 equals -4.9 K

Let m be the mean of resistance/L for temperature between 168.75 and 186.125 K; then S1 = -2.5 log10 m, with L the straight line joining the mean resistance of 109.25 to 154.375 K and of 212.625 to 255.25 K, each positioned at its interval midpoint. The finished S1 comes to 0.21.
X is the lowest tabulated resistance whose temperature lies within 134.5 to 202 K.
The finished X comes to 14.58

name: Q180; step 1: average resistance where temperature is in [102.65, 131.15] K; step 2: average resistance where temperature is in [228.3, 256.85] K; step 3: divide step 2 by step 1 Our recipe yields 1.40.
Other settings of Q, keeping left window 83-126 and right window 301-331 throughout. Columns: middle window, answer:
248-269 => -2.7 K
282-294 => 5.6 K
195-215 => -2.1 K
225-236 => -2.7 K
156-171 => 4.1 K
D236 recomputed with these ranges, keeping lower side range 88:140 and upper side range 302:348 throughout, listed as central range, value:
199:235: -4.65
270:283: 2.36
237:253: -4.66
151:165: 2.92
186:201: -1.27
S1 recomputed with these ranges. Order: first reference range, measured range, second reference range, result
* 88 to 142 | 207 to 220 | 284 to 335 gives -0.180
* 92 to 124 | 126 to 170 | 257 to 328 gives 0.057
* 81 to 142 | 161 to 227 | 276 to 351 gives -0.045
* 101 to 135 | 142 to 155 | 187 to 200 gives 0.028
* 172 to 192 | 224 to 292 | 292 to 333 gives -0.105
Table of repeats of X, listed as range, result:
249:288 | 10.76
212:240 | 22.7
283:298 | 10.39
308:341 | 21.17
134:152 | 20.33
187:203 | 23.39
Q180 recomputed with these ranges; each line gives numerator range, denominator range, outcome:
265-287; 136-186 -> 0.93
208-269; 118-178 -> 1.33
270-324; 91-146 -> 0.82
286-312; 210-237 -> 0.64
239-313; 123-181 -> 1.05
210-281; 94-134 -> 1.17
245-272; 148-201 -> 1.24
